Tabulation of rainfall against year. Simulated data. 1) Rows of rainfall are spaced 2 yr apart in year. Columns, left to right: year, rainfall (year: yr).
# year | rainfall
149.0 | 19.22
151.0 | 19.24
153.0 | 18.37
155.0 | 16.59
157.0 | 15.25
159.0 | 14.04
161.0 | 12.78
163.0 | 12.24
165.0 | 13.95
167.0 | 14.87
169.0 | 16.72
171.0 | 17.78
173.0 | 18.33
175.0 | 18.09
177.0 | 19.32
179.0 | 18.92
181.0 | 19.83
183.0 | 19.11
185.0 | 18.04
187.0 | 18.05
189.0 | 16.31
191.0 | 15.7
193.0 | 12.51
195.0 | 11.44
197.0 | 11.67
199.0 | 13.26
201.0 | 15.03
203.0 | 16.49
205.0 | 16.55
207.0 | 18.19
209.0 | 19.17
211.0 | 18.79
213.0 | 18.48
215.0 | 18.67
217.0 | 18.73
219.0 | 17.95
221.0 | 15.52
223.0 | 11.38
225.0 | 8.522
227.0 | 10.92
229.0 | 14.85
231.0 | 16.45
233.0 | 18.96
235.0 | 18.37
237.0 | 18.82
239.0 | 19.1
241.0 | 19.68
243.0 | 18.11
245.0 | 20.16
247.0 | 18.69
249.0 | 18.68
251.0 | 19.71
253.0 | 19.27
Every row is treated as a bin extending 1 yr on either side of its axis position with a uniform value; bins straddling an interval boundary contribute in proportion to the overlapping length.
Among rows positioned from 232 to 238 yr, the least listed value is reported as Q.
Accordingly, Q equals 18.37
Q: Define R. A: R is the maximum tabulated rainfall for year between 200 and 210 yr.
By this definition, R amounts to 19.17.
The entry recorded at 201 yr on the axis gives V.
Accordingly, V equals 15.03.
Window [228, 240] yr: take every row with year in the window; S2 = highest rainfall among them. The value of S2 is 19.1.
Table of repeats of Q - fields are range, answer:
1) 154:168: 12.24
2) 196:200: 11.67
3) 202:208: 16.49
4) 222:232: 8.522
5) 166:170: 14.87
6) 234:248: 18.11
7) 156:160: 14.04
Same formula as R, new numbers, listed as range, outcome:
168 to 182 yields 19.83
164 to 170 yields 16.72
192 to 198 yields 12.51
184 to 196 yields 18.05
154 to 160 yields 16.59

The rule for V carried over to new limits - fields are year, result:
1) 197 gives 11.67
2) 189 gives 16.31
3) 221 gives 15.52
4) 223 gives 11.38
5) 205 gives 16.55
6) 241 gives 19.68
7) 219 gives 17.95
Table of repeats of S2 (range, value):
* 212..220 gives 18.73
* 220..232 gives 16.45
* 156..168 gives 15.25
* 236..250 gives 20.16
